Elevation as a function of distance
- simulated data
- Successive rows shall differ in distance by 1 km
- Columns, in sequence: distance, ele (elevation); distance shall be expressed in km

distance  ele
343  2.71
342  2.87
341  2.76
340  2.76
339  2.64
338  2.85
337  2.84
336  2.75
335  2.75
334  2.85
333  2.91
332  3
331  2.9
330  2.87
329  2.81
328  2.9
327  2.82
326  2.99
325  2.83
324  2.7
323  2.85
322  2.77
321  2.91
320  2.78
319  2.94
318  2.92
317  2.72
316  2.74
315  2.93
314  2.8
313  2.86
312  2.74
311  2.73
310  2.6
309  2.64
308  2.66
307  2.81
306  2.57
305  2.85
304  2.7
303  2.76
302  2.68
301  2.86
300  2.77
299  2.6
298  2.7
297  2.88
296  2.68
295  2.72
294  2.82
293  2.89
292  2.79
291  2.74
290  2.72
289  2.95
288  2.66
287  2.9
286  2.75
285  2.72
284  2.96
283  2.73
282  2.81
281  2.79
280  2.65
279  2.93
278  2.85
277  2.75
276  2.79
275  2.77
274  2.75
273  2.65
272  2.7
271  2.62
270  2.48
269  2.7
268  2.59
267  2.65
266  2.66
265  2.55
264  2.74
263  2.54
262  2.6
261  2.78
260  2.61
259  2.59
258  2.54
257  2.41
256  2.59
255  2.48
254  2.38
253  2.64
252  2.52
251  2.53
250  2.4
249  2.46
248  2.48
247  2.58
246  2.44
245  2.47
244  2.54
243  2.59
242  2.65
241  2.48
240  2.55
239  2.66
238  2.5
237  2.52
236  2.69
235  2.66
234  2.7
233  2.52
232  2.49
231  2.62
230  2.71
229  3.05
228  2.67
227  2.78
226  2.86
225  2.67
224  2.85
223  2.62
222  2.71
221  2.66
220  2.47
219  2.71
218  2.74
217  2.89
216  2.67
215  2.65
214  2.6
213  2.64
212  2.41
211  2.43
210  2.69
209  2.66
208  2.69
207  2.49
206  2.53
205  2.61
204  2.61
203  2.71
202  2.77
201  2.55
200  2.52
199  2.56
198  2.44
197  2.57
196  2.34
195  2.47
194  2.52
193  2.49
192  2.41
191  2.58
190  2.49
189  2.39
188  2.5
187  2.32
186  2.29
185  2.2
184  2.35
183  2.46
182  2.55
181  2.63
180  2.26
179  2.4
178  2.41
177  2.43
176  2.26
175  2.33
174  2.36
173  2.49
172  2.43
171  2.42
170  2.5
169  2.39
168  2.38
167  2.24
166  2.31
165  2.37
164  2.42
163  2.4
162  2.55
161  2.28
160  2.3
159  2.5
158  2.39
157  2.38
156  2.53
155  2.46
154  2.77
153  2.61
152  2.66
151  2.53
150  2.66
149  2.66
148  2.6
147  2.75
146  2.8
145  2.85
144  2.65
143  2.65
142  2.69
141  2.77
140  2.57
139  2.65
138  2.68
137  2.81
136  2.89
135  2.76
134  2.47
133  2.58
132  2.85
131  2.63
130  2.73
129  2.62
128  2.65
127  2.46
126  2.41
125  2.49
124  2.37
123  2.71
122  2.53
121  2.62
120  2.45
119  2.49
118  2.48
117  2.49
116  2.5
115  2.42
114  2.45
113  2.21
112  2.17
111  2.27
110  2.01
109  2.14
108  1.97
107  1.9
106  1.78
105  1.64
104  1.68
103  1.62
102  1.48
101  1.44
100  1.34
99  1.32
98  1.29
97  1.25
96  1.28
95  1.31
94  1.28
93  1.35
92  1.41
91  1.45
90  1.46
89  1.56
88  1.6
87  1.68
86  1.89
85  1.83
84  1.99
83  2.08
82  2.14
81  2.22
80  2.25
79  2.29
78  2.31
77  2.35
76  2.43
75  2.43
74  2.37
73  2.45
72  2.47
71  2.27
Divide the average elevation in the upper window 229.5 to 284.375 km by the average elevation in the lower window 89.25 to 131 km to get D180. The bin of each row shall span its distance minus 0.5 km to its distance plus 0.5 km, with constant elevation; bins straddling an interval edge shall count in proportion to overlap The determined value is 1.3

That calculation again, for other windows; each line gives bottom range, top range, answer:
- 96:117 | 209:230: 1.46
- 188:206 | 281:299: 1.10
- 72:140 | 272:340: 1.31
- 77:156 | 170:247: 1.15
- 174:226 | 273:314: 1.09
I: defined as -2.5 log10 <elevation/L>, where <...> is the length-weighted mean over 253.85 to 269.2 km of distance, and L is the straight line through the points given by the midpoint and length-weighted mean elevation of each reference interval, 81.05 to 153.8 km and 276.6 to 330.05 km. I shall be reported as 0.03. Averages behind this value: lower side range 2.2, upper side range 2.79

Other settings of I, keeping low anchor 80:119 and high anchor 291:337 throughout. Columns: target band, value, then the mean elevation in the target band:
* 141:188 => -0.18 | 2.48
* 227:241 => -0.09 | 2.64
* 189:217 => -0.12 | 2.56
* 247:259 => 0.01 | 2.5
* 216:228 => -0.15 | 2.72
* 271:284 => -0.06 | 2.77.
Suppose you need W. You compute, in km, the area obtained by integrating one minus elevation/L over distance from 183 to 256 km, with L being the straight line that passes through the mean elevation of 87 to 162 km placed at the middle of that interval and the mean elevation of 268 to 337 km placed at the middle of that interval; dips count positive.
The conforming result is -1.1 km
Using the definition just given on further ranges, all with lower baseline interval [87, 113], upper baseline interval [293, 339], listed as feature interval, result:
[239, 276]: -1.6 km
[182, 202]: -3.2 km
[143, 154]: -4.7 km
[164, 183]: -3.6 km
